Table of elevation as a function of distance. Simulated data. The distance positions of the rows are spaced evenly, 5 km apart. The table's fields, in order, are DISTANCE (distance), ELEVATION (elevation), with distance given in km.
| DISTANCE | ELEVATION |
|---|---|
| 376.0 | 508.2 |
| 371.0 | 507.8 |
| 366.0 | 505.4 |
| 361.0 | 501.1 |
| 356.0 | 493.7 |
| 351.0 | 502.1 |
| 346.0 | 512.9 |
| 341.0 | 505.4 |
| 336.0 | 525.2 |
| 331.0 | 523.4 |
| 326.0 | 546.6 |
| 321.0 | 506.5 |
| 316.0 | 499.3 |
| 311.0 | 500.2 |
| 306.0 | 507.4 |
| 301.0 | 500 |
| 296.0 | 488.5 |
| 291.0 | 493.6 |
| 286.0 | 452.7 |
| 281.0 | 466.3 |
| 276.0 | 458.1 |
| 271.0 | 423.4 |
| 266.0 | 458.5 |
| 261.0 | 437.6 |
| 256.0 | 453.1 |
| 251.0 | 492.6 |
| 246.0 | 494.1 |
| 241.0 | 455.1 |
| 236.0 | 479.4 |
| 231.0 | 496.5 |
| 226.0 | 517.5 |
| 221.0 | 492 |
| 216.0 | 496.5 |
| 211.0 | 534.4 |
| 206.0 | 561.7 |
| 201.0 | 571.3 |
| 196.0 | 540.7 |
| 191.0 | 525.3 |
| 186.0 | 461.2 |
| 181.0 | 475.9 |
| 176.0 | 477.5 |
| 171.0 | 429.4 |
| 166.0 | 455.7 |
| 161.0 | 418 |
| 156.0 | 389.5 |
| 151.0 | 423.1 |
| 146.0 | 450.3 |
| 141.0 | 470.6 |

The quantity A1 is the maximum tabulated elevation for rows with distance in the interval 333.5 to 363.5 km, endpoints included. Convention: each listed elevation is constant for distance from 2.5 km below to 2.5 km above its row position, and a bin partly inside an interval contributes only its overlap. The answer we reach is 525.2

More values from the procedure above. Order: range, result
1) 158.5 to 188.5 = 477.5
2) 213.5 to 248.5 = 517.5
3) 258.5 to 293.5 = 493.6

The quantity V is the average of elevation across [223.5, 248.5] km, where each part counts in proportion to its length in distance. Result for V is 489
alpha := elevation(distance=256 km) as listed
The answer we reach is 453.1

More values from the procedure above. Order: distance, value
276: 458.1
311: 500.2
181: 475.9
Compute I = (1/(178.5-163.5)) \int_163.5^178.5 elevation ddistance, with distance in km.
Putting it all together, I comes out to 454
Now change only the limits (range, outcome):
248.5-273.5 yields 453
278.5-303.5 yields 480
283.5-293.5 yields 473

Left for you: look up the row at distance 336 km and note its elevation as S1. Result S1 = 525.2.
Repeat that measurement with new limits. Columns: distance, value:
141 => 470.6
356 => 493.7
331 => 523.4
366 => 505.4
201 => 571.3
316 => 499.3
